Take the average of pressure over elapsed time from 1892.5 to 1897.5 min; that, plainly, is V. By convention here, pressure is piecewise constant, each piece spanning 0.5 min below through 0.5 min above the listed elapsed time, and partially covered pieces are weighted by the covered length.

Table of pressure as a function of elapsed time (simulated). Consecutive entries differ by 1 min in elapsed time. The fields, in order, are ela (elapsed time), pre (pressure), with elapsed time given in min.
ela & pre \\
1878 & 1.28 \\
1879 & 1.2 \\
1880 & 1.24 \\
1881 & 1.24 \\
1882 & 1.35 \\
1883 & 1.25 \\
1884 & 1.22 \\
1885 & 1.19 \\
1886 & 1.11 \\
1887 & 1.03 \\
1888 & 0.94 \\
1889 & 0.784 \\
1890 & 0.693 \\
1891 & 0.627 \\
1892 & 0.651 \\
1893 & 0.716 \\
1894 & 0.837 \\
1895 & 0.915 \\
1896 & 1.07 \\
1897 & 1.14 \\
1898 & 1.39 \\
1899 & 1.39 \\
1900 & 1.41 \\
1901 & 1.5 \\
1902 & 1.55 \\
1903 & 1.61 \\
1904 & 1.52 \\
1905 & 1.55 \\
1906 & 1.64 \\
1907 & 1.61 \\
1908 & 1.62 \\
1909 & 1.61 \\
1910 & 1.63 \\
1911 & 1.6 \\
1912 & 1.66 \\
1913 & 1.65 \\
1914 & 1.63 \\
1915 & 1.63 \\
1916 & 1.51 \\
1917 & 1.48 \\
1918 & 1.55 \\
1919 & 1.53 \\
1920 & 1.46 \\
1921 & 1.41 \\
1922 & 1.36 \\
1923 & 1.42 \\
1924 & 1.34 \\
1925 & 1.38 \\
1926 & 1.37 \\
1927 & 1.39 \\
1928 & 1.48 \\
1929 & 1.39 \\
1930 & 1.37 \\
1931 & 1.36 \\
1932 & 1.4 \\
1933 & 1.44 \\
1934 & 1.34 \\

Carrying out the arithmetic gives 0.936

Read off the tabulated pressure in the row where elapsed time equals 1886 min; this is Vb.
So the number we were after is 1.11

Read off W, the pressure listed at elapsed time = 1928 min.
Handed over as 1.48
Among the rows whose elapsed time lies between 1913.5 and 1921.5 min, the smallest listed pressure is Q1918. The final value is 1.41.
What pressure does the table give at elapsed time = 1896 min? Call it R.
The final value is 1.07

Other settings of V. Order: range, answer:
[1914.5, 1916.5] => 1.57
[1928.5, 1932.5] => 1.38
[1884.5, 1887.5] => 1.11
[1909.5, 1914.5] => 1.63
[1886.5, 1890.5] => 0.862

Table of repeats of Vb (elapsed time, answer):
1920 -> 1.46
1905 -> 1.55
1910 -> 1.63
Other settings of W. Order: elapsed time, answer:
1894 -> 0.837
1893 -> 0.716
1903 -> 1.61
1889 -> 0.784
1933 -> 1.44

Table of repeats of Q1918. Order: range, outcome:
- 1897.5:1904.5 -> 1.39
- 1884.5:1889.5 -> 0.784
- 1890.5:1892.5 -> 0.627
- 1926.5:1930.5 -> 1.37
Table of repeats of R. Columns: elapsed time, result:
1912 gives 1.66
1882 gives 1.35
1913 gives 1.65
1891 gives 0.627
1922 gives 1.36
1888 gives 0.94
